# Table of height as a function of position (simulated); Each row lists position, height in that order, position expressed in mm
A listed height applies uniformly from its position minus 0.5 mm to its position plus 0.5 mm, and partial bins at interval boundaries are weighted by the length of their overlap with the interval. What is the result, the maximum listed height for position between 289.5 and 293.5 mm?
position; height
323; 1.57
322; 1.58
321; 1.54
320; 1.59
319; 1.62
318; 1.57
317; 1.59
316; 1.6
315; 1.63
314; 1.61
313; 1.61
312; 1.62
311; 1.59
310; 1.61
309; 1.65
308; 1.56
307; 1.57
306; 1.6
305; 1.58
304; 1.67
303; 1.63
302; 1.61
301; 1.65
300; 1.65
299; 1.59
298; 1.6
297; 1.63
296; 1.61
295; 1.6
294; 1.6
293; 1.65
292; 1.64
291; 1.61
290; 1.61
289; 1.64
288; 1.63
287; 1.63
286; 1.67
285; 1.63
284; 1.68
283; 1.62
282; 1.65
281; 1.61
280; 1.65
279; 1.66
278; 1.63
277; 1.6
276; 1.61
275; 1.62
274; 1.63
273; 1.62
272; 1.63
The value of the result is 1.65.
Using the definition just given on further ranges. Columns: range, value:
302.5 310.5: 1.67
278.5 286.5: 1.68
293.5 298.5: 1.63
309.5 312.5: 1.62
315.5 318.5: 1.6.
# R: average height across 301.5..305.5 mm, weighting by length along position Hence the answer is 1.62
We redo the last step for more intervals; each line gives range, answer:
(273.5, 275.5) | 1.62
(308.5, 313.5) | 1.62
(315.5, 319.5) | 1.6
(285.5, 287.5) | 1.65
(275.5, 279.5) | 1.62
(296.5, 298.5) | 1.61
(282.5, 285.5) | 1.64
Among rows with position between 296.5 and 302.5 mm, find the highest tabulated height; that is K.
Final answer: 1.65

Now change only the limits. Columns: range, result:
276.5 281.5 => 1.66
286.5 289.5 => 1.64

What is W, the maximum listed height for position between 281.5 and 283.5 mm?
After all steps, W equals 1.65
